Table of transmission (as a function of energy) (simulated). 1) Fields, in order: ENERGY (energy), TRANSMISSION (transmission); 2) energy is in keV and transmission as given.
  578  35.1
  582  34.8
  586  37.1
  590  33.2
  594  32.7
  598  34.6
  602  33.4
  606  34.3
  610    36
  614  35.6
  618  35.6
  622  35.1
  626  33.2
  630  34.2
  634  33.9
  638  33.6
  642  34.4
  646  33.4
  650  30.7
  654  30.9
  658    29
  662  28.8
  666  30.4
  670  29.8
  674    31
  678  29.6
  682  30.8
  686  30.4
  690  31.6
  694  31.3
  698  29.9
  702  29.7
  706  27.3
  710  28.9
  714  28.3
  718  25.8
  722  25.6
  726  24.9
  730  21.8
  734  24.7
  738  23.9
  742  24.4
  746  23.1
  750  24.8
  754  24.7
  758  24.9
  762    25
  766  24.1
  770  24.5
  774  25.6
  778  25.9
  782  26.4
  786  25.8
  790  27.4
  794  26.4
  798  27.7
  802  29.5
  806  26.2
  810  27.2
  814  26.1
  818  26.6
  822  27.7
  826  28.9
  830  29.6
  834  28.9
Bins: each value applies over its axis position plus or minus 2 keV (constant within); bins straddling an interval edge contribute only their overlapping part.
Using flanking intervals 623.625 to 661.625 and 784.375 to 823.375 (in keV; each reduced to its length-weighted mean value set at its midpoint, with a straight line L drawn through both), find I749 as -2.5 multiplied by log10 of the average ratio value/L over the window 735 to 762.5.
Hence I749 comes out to 0.18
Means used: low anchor 32.5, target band 24.4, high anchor 27.1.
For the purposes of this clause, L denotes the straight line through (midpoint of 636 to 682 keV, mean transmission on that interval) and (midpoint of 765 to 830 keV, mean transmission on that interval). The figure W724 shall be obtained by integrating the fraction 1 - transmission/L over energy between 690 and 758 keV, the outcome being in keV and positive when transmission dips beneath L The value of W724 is 6.4 keV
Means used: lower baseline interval 31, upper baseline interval 26.8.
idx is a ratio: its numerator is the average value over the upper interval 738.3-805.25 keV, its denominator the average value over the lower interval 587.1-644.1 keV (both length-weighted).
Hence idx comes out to 0.75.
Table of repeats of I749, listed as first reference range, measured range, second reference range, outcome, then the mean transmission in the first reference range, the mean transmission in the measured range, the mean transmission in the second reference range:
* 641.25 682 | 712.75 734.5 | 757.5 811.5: 0.14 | 30.7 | 25.1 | 26.2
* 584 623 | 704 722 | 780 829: 0.12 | 34.8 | 27.4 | 27.2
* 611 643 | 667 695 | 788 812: 0.06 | 34.5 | 30.6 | 27.4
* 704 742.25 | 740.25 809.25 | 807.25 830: 0.04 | 25.6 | 25.7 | 27.5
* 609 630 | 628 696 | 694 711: 0.02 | 35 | 31.4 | 29.2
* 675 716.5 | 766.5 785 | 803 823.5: 0.09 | 29.8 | 25.5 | 26.9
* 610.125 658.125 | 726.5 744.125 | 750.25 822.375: 0.20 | 33.6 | 23.8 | 26.1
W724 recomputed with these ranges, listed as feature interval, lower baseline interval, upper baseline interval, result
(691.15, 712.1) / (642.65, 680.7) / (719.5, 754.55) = -1.77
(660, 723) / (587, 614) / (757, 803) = 1.51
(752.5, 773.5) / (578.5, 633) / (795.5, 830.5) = 3.29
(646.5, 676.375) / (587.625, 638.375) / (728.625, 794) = 0.94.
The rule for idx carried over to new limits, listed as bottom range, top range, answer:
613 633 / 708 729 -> 0.76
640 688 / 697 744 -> 0.85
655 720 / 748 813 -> 0.88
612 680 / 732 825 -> 0.80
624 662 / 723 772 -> 0.75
